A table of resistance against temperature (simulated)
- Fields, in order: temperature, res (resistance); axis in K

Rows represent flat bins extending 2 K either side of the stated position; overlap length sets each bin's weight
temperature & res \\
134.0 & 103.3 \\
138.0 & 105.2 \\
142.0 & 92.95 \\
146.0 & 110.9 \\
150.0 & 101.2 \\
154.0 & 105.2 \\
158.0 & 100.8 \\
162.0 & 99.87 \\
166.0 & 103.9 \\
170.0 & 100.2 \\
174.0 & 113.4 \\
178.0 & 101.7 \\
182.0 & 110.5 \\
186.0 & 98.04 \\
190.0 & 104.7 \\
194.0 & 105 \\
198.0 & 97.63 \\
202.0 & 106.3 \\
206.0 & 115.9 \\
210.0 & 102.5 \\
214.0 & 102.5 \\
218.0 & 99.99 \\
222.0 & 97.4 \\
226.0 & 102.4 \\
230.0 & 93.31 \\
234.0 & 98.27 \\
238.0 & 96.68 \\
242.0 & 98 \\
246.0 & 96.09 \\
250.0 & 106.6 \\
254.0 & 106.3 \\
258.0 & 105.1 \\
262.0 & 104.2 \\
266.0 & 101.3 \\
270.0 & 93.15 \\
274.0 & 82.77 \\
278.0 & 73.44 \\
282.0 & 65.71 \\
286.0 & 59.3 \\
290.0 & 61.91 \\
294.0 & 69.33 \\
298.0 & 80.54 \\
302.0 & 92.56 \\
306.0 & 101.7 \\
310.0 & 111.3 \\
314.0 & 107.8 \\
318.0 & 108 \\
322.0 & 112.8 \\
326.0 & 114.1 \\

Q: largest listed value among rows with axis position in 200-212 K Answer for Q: 115.9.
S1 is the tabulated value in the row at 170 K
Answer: 100.2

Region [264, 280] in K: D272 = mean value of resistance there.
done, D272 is 87.7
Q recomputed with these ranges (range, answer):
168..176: 113.4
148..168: 105.2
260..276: 104.2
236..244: 98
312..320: 108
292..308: 101.7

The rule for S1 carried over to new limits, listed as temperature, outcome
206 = 115.9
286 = 59.3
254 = 106.3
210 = 102.5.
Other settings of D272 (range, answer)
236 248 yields 96.9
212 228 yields 101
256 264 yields 105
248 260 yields 106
